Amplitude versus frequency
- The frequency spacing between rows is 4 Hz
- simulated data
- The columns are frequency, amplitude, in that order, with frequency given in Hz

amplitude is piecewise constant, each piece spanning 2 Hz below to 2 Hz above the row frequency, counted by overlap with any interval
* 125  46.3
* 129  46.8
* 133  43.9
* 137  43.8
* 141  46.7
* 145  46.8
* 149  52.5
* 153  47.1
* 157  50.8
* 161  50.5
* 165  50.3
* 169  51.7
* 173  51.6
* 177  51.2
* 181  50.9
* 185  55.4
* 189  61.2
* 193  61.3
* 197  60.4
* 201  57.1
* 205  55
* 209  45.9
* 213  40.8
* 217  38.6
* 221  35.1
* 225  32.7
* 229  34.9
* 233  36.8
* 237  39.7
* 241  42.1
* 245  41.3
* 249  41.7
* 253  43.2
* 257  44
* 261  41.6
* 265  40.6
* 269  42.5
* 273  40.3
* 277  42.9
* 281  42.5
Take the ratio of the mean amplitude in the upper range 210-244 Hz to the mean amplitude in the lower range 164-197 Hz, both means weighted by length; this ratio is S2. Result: 0.7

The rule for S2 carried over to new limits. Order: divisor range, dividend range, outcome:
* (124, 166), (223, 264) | 0.83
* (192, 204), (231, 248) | 0.68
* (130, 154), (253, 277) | 0.90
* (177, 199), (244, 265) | 0.74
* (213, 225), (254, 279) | 1.14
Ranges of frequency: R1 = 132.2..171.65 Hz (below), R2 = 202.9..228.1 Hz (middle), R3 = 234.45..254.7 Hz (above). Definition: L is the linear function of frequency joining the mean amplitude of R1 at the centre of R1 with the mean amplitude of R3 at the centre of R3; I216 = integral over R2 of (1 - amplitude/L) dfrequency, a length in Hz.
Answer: 1.5 Hz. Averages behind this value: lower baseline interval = 48.6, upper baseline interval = 41.4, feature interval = 41.1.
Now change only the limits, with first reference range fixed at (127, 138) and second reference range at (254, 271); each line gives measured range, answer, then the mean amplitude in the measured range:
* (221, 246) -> 3.07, 37.6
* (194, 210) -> -4.44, 55.6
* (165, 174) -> -1.47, 51.4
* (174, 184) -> -1.72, 51.5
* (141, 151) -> -0.99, 49.1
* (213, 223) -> 1.28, 37.6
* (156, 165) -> -1.26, 50.6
